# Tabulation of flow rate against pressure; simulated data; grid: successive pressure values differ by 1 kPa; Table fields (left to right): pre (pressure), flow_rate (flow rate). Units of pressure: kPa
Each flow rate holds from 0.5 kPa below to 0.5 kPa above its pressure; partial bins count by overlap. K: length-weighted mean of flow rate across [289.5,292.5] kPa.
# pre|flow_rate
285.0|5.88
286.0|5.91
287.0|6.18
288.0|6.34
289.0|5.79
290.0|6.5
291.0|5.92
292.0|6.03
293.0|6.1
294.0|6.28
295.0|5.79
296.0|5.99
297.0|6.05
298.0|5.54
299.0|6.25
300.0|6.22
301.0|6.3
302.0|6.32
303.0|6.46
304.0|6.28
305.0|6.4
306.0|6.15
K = 6.15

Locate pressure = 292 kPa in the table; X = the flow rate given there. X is 6.03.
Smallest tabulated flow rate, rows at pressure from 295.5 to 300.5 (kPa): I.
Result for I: 5.54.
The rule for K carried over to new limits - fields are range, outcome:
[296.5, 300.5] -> 6.01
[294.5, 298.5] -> 5.84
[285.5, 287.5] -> 6.04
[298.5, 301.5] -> 6.26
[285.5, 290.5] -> 6.14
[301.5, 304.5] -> 6.35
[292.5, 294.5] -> 6.19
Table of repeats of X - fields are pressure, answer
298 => 5.54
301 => 6.3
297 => 6.05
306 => 6.15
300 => 6.22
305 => 6.4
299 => 6.25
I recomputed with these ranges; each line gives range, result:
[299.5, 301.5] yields 6.22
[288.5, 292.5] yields 5.79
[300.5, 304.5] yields 6.28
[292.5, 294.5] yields 6.1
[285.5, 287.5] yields 5.91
